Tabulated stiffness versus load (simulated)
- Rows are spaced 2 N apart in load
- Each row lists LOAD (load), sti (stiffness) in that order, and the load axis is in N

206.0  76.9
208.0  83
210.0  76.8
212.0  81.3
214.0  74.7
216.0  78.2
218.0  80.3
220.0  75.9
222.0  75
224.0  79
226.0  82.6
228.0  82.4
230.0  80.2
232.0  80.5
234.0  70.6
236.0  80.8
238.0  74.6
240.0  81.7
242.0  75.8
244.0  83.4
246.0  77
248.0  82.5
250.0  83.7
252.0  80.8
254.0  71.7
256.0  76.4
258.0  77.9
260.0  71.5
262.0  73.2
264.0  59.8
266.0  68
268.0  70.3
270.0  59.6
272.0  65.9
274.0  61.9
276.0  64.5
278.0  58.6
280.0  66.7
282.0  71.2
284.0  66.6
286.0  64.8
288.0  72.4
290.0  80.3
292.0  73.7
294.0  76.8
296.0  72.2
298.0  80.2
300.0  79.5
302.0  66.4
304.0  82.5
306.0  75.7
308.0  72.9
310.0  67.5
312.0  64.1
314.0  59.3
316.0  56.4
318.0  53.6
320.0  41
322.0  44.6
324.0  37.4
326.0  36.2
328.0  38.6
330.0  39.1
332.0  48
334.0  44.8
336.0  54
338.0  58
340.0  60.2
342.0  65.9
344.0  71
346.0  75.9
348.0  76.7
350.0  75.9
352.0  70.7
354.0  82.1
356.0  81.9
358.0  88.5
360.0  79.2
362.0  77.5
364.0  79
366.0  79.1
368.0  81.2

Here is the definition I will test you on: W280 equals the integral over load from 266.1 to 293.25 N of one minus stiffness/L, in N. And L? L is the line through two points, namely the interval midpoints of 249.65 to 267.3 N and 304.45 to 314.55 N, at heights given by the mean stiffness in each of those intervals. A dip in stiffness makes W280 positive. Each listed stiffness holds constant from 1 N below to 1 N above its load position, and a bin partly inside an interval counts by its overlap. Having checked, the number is 1.5 N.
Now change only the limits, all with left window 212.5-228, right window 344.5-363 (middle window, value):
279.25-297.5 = 1.5 N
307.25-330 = 7.9 N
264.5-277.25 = 2.2 N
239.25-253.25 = -0.4 N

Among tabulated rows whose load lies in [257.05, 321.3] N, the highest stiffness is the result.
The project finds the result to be 82.5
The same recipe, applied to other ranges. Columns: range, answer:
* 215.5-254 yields 83.7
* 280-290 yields 80.3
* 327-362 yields 88.5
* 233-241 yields 81.7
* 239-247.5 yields 83.4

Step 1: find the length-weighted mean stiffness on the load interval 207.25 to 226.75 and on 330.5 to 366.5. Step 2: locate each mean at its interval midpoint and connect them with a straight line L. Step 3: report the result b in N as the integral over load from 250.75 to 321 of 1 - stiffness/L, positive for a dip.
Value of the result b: 5.1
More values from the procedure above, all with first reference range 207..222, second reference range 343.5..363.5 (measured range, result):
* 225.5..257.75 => -0.3 N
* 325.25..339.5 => 5.8 N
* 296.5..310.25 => 0.5 N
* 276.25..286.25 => 1.6 N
